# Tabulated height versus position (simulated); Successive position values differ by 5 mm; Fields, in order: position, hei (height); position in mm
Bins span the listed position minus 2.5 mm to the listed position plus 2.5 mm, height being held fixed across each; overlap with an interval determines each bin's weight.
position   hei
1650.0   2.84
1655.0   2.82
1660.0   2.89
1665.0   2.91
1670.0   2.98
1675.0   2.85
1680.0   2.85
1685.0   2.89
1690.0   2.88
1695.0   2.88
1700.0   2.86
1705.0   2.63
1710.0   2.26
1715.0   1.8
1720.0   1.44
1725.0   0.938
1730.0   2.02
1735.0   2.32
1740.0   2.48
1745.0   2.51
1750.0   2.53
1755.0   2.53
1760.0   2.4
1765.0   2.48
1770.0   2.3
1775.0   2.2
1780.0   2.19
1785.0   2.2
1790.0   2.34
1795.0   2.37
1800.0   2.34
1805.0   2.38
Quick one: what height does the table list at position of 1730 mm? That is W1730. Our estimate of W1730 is 2.02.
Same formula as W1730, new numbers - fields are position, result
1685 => 2.89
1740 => 2.48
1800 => 2.34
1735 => 2.32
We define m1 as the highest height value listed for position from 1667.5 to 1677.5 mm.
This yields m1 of 2.98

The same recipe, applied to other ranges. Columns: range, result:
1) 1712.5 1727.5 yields 1.8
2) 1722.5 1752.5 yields 2.53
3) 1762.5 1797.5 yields 2.48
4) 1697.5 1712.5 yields 2.86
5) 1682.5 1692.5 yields 2.89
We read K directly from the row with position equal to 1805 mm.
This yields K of 2.38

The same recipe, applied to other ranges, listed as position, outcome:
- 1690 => 2.88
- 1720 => 1.44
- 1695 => 2.88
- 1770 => 2.3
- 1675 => 2.85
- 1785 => 2.2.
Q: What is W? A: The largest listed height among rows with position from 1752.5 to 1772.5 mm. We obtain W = 2.53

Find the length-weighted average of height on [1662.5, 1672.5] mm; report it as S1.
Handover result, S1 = 2.95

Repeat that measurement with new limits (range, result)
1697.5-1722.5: 2.2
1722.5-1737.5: 1.76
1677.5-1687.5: 2.87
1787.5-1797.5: 2.35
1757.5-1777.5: 2.34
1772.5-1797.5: 2.26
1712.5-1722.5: 1.62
